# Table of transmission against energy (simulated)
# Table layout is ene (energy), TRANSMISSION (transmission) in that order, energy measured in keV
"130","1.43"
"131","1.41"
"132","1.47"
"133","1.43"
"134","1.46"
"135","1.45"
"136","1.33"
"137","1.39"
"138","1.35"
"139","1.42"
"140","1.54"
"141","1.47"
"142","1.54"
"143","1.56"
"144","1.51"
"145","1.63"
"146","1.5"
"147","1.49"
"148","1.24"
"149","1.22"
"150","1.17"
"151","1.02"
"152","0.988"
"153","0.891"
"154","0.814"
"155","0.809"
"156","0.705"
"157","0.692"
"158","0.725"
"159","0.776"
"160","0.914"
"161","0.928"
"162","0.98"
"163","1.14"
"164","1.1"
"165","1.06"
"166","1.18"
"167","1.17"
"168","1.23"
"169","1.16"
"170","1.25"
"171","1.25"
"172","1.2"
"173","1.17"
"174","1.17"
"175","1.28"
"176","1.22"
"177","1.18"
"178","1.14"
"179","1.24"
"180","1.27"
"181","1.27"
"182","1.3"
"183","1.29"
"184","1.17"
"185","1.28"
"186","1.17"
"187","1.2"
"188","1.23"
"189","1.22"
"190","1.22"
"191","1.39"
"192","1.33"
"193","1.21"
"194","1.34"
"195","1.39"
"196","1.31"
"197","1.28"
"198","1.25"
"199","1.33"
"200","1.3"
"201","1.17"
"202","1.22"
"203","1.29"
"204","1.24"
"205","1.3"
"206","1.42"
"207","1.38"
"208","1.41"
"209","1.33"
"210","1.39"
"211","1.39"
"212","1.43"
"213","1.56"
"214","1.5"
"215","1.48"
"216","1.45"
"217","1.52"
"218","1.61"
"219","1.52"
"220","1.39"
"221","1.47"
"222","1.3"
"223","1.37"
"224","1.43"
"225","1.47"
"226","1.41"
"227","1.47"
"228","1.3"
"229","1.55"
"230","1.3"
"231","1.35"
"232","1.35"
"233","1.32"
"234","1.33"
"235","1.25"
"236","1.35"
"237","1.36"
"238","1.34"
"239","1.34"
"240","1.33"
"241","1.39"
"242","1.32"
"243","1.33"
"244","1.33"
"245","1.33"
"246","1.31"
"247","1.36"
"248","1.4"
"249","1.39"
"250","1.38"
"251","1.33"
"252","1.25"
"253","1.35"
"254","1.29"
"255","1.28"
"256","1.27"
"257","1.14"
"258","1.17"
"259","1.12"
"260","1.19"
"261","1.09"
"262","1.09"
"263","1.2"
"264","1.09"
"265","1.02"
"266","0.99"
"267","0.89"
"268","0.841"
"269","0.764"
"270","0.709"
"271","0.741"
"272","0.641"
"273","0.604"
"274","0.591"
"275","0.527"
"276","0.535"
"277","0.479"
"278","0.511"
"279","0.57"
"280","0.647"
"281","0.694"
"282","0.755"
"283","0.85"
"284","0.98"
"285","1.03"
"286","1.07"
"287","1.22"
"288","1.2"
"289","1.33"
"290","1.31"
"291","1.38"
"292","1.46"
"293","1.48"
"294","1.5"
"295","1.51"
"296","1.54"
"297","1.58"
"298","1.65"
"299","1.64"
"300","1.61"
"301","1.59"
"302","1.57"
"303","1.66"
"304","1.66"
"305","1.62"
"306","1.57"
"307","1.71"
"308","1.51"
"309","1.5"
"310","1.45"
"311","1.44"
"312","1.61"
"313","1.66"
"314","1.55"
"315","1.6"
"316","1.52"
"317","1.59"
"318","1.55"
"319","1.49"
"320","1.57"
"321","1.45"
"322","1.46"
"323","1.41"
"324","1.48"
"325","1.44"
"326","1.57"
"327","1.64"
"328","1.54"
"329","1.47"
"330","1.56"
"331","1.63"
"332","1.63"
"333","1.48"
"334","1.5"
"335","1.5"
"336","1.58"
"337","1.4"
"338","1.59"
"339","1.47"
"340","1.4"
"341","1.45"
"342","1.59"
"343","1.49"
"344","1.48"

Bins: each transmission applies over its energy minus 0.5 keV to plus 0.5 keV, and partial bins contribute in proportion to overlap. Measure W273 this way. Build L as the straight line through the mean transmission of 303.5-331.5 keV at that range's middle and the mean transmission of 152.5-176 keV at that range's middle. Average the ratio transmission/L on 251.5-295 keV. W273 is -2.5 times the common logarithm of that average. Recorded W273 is 0.36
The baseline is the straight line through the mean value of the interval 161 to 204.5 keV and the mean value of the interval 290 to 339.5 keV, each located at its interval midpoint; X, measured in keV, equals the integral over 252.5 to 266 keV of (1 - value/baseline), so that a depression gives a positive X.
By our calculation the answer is 2.3 keV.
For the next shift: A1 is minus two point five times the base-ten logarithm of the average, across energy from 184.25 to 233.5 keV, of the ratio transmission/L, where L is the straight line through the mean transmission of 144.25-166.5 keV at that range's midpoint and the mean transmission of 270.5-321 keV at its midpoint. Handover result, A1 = -0.20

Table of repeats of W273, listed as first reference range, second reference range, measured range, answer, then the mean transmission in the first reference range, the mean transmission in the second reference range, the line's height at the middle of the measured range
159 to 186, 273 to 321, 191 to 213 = -0.11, 1.17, 1.29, 1.2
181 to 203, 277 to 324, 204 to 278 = 0.07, 1.27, 1.37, 1.31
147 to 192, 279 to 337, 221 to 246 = -0.08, 1.12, 1.43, 1.27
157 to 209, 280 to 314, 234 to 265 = 0.03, 1.2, 1.4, 1.32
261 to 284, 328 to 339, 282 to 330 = -0.24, 0.773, 1.53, 1.19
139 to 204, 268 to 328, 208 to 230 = -0.18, 1.2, 1.27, 1.23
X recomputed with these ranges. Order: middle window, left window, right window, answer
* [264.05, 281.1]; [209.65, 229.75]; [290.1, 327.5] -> 9.1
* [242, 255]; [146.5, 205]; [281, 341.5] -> -0.1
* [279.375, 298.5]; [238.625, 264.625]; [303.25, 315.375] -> 3.3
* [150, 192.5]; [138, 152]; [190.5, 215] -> 7.9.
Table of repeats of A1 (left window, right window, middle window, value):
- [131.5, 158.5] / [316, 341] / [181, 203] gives 0.04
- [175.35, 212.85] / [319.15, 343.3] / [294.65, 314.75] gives -0.08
